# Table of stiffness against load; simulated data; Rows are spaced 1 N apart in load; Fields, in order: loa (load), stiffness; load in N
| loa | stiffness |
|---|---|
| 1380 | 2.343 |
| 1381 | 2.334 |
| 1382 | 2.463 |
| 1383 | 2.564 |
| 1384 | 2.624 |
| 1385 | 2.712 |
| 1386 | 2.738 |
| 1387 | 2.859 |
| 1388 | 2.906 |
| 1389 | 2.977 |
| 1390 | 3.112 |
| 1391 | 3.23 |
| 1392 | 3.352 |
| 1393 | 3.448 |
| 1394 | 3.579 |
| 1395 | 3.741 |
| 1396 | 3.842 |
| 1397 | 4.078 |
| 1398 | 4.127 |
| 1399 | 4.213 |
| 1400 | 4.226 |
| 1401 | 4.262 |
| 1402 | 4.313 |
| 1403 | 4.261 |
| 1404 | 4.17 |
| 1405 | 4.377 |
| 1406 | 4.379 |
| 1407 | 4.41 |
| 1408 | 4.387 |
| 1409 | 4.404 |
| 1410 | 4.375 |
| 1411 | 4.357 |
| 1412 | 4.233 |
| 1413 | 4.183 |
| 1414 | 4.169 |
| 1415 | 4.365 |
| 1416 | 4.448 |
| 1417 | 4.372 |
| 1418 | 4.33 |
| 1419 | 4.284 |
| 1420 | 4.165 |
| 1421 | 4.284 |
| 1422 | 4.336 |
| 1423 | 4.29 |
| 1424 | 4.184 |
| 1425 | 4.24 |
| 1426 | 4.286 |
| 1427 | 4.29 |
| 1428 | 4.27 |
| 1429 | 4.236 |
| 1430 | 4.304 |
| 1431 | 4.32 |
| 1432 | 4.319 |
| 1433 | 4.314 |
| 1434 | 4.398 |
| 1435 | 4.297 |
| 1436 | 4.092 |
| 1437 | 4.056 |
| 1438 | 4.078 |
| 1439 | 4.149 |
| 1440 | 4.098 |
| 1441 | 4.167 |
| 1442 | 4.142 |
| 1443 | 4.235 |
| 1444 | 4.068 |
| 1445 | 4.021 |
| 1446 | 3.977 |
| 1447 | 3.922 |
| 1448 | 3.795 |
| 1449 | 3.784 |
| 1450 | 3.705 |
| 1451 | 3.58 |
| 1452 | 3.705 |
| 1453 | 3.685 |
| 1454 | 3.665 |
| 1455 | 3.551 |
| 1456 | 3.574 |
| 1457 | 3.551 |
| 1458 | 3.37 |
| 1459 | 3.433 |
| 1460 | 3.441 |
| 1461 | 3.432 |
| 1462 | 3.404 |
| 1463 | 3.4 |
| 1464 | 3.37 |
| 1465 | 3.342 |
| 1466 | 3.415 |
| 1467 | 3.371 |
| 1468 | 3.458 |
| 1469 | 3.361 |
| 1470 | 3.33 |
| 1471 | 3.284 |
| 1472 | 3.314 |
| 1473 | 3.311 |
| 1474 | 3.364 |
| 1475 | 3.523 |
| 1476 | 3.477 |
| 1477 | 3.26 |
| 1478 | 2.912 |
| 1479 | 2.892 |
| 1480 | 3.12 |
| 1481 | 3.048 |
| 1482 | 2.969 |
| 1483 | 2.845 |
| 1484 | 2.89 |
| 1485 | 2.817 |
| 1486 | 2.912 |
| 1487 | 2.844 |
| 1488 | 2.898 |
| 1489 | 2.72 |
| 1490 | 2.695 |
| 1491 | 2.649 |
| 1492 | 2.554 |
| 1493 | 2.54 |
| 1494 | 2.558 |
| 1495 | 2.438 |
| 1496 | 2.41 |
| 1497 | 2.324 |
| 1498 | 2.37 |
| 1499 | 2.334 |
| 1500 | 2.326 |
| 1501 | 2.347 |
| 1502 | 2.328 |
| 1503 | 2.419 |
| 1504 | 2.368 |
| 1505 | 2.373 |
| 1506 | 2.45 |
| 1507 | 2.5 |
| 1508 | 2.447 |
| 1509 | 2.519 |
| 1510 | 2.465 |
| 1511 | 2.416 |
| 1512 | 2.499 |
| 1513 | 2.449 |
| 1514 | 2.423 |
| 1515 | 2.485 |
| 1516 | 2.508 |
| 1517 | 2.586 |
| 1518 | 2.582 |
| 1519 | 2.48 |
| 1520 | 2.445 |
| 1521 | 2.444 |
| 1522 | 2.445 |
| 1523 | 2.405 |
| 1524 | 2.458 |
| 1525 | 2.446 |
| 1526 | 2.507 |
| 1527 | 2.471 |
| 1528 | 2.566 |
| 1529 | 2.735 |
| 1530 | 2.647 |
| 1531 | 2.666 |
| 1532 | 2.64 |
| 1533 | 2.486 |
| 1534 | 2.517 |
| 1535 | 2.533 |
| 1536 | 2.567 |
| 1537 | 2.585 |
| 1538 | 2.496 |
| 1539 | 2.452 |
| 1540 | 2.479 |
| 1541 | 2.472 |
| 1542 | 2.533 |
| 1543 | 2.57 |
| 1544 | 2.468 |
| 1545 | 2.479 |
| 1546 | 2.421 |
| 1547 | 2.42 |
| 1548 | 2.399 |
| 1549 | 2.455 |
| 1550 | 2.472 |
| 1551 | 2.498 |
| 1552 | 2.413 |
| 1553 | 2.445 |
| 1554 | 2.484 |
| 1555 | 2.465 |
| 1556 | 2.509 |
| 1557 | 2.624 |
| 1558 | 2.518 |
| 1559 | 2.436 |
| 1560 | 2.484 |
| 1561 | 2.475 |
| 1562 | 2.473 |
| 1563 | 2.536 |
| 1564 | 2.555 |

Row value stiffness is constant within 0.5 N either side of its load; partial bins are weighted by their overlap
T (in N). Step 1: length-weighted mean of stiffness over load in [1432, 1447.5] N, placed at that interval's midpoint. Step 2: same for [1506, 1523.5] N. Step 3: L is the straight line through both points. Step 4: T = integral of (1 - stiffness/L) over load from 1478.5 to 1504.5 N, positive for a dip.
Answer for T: 3.1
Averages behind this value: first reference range 4.14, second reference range 2.48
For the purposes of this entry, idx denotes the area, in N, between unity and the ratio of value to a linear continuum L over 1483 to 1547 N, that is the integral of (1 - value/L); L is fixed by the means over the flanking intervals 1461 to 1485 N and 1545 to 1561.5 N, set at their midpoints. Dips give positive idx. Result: 6.9 N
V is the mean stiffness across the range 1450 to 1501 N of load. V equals 3.1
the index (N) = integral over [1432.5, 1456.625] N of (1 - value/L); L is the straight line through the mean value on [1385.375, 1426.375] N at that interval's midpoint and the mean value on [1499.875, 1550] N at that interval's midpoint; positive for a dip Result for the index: -3.07 N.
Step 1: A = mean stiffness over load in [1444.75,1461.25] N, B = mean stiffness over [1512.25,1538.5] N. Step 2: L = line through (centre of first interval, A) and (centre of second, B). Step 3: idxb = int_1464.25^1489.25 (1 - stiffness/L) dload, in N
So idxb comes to 1.0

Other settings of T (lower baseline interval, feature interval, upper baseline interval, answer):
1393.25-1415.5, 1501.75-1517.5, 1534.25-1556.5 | 2.49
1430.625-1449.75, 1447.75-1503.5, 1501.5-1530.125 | 4.40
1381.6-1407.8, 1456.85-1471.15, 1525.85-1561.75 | -1.43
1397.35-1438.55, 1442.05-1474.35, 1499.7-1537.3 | -0.13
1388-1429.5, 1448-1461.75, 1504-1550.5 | -0.42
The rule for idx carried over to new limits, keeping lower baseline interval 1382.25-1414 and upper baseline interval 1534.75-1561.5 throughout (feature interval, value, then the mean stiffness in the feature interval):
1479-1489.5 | 0.4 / 2.91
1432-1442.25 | -2.3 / 4.19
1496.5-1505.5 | 1.7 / 2.35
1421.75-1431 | -2.0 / 4.27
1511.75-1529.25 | 1.5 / 2.49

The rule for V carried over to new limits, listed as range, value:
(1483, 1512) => 2.54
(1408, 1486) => 3.8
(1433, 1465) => 3.81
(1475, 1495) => 2.88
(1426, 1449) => 4.16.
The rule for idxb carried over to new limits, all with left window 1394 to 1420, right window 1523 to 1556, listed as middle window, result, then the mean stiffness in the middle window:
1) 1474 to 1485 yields 0.66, 3.09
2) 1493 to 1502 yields 1.95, 2.39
